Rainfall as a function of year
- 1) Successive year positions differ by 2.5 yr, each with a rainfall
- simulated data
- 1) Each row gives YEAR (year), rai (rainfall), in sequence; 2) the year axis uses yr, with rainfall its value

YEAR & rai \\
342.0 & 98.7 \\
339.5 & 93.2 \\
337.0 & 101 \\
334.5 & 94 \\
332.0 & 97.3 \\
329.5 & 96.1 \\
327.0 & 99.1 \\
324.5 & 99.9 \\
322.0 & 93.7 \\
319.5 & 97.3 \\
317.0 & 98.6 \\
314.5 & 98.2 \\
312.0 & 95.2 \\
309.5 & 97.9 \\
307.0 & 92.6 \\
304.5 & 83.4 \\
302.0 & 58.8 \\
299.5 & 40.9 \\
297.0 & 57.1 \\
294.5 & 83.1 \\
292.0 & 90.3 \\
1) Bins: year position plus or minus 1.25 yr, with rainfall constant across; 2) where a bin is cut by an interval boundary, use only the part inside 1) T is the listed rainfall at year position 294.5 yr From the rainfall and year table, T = 83.1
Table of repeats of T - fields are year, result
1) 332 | 97.3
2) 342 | 98.7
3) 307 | 92.6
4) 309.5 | 97.9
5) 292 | 90.3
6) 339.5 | 93.2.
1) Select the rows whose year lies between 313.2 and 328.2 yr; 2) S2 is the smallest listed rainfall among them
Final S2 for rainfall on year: 93.7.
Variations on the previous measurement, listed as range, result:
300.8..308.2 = 58.8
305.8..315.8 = 92.6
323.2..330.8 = 96.1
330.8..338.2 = 94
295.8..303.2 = 40.9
